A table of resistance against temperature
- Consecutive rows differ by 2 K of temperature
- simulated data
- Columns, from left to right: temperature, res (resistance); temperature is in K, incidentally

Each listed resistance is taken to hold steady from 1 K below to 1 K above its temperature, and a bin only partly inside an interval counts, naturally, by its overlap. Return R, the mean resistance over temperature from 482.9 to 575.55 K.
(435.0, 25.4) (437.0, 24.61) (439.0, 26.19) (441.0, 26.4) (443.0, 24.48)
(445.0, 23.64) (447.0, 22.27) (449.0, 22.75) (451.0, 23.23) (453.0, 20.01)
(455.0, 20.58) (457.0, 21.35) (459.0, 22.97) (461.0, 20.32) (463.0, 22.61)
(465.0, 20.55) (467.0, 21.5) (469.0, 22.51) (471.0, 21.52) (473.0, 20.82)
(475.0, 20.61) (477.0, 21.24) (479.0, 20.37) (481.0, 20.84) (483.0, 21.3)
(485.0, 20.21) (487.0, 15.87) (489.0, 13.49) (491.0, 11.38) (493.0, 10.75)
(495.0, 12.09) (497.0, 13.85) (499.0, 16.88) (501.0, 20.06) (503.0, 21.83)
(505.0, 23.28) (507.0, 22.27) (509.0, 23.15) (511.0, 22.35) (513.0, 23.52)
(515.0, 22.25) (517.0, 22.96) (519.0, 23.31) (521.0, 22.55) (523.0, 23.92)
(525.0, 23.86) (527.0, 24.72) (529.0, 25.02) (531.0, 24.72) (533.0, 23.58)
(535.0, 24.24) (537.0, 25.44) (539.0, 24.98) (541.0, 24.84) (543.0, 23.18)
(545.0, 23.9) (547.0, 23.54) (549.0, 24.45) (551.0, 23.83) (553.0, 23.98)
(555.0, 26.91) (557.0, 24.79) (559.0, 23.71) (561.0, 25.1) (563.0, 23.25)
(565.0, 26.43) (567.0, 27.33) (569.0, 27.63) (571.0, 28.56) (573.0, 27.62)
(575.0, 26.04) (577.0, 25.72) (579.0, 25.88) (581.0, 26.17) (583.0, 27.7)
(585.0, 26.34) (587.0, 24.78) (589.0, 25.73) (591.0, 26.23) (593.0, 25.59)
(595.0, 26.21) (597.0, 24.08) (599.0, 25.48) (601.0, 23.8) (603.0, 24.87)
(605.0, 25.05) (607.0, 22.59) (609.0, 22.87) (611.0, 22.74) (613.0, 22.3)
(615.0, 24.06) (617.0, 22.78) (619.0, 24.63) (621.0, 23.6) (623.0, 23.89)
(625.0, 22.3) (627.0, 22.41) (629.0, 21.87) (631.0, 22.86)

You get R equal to 22.5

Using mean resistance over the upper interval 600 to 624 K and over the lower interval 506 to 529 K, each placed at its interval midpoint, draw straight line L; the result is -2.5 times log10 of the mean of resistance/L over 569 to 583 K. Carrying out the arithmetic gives -0.145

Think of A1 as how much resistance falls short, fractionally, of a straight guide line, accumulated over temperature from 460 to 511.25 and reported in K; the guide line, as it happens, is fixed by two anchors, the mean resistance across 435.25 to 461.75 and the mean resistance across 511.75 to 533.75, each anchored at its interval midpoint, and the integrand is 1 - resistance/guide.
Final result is 9.0 K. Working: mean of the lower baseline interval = 23.1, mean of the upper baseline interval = 23.7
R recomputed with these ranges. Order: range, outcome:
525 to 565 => 24.5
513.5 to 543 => 24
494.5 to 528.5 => 21.5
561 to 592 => 26.3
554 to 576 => 26.1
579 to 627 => 24.5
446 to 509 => 19.7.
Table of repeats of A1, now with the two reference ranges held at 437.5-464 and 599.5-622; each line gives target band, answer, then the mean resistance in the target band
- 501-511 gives 0.3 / 22.3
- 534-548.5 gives -0.6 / 24.3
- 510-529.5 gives -0.2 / 23.4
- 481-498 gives 5.8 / 15.2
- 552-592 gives -4.4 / 26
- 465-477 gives 0.9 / 21.3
